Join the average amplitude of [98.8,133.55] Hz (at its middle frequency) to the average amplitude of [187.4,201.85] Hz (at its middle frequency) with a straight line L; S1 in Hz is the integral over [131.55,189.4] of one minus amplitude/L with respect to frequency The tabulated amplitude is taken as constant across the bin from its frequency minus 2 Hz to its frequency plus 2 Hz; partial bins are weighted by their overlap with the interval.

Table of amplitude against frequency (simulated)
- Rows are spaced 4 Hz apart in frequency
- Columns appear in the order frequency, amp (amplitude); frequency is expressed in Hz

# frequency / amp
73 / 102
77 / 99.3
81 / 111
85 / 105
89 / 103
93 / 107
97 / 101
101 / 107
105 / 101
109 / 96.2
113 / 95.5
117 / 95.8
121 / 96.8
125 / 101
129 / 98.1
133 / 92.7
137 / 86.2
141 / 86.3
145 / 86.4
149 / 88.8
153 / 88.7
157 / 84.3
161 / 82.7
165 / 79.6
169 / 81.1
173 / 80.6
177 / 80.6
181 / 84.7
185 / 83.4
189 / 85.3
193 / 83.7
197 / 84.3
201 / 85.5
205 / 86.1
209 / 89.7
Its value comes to 3.8 Hz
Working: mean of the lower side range 98.5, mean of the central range 84.7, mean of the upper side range 84.6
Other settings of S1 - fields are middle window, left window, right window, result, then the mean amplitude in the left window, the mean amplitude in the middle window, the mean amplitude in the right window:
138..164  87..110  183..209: 2.0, 103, 85.9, 85.1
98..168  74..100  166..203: 1.7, 104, 92.2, 83.1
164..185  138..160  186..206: 1.0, 86.7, 81.6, 84.8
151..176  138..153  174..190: 0.7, 87.3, 82.7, 83.2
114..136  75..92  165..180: -0.6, 105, 96.3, 80.9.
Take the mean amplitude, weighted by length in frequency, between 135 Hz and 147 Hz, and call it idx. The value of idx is 86.3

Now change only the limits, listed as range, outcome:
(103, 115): 97.6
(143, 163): 86.2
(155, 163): 83.5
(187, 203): 84.7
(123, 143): 92.9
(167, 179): 80.8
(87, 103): 104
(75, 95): 105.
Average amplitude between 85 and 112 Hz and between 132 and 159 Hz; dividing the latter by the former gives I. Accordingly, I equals 0.85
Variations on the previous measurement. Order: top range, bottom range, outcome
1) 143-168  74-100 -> 0.81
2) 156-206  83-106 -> 0.80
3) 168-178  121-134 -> 0.83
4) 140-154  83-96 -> 0.84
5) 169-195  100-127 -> 0.84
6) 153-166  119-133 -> 0.85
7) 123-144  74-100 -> 0.89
